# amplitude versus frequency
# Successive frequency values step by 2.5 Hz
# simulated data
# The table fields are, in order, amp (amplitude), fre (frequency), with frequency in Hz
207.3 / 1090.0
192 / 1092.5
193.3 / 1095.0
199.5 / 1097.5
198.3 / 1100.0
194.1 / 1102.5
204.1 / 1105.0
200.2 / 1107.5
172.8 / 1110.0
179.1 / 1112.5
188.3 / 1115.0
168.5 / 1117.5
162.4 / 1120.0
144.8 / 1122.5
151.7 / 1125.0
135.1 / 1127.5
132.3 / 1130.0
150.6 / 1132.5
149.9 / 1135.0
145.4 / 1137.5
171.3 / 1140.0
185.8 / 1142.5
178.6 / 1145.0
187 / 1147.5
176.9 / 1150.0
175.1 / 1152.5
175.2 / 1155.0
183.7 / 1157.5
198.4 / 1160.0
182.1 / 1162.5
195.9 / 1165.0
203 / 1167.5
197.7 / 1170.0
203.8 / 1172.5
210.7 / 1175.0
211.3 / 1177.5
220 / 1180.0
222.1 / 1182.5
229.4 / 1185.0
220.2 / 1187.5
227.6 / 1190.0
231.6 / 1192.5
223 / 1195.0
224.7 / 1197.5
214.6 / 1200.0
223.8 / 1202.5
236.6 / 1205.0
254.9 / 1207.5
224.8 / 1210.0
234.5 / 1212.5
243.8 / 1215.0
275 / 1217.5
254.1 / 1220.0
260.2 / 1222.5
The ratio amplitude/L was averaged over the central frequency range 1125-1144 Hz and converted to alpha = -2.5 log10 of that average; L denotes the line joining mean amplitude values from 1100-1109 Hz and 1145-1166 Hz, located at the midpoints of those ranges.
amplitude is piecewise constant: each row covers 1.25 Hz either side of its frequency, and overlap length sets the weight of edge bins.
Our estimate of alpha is 0.232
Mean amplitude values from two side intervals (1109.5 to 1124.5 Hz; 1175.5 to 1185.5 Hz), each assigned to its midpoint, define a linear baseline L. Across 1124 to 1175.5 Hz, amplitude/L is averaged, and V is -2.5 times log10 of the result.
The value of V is 0.12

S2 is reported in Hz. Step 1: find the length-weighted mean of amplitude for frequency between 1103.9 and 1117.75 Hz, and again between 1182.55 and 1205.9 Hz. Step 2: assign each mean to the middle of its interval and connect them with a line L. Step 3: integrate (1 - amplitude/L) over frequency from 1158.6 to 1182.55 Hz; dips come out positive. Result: 1.23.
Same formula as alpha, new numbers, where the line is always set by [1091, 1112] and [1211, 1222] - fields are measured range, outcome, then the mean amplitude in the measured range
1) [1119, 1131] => 0.38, 145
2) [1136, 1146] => 0.25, 170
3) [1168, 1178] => 0.12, 205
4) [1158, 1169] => 0.16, 194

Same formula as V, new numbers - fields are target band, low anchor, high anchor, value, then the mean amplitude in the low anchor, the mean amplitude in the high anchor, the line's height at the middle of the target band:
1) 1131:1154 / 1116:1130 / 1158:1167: 0.02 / 151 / 192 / 172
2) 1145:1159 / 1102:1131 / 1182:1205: 0.09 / 169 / 225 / 195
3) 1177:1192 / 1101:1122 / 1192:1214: -0.01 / 182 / 230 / 220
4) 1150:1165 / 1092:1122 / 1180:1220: 0.16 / 187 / 233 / 212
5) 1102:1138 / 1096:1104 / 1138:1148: 0.14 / 197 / 178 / 188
